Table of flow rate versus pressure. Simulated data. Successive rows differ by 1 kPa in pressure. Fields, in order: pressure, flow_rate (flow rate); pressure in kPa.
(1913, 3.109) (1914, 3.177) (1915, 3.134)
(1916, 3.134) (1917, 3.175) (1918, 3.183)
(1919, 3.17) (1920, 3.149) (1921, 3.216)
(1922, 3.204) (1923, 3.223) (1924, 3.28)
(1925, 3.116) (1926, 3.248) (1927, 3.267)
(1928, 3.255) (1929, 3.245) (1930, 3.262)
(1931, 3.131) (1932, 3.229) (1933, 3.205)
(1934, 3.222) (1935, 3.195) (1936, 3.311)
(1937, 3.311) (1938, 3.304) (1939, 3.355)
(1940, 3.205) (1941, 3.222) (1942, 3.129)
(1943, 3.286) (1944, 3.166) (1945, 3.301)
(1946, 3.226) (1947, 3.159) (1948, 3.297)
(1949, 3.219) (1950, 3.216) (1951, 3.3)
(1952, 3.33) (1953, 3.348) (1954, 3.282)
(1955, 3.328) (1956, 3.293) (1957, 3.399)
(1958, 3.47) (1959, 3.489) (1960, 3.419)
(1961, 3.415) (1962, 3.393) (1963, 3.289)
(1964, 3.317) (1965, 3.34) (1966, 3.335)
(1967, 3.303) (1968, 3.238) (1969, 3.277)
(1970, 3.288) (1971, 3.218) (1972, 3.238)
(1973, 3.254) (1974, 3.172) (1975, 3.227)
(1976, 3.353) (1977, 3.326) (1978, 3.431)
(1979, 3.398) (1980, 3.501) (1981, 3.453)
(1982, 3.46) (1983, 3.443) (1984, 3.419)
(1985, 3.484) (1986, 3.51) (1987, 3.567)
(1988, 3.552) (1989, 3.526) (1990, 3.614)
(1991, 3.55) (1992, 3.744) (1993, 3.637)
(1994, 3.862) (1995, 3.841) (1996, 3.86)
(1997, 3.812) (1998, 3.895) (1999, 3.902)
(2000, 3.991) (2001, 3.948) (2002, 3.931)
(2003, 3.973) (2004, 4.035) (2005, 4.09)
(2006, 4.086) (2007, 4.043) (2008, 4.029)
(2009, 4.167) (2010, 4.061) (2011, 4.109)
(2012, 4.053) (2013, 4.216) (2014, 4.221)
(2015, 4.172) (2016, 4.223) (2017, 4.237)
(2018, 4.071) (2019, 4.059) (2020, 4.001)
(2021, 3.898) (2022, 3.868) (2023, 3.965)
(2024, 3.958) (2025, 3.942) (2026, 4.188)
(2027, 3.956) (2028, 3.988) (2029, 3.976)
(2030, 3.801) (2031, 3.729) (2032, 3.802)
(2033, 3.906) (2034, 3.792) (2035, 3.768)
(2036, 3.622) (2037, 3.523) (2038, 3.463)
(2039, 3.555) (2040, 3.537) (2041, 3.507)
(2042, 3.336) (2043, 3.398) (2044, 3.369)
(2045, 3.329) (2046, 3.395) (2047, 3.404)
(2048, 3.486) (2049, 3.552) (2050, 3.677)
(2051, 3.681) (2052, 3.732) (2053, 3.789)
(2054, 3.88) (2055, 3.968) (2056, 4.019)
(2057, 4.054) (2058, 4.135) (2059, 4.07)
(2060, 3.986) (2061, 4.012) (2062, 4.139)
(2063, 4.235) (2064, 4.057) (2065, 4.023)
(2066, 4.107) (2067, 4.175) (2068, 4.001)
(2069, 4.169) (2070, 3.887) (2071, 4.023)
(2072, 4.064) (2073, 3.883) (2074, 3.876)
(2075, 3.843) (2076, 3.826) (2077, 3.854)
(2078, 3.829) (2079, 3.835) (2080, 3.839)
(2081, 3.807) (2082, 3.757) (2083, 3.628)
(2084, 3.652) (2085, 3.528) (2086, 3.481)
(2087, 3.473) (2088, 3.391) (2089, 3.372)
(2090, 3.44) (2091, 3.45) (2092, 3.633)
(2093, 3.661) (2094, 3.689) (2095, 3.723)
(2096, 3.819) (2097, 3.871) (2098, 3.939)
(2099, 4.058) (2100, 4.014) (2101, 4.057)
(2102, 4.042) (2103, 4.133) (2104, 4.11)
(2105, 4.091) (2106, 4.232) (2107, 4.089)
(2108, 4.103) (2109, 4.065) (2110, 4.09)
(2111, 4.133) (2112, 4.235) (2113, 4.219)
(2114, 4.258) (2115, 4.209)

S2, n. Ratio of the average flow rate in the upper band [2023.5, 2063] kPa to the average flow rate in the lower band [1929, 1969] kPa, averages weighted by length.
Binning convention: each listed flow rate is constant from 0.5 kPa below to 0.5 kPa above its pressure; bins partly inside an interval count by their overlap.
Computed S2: 1.14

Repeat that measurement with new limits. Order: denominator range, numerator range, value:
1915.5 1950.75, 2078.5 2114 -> 1.20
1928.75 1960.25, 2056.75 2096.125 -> 1.17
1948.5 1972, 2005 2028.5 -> 1.22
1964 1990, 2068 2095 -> 1.11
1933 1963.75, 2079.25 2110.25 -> 1.16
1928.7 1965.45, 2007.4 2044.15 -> 1.18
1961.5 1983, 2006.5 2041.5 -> 1.18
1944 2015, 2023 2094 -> 1.06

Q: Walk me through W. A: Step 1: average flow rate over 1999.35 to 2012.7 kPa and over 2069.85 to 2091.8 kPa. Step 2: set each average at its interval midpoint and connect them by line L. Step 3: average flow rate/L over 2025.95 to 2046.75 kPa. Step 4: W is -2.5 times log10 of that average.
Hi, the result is 0.07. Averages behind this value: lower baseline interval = 4.04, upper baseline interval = 3.71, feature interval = 3.65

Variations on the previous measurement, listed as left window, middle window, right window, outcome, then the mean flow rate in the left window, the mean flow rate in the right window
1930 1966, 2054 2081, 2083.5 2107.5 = -0.08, 3.29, 3.79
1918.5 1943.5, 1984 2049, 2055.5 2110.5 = -0.06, 3.23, 3.9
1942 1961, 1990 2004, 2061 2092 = -0.10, 3.31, 3.82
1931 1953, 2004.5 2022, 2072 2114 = -0.16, 3.25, 3.86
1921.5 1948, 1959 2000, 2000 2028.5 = 0.07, 3.23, 4.05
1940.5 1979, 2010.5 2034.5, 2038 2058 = -0.14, 3.3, 3.62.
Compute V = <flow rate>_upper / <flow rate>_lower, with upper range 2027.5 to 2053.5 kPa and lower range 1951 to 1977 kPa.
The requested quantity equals 1.09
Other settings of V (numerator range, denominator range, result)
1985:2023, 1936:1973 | 1.19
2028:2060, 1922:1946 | 1.14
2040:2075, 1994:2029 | 0.95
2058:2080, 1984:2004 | 1.07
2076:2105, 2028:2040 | 1.01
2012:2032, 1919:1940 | 1.24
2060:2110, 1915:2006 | 1.14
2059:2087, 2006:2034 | 0.97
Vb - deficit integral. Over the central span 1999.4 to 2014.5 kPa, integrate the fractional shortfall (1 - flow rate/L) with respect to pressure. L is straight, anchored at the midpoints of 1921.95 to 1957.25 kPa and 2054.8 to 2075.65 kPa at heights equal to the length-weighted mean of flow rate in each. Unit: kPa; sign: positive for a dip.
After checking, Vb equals -1.6 kPa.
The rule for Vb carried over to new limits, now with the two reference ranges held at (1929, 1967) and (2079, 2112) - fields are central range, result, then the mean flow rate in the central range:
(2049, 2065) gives -1.1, 3.95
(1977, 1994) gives -0.5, 3.52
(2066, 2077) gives -0.7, 3.98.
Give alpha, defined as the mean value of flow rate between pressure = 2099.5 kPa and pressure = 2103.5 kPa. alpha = 4.06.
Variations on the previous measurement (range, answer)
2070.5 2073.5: 3.99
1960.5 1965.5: 3.35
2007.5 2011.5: 4.09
